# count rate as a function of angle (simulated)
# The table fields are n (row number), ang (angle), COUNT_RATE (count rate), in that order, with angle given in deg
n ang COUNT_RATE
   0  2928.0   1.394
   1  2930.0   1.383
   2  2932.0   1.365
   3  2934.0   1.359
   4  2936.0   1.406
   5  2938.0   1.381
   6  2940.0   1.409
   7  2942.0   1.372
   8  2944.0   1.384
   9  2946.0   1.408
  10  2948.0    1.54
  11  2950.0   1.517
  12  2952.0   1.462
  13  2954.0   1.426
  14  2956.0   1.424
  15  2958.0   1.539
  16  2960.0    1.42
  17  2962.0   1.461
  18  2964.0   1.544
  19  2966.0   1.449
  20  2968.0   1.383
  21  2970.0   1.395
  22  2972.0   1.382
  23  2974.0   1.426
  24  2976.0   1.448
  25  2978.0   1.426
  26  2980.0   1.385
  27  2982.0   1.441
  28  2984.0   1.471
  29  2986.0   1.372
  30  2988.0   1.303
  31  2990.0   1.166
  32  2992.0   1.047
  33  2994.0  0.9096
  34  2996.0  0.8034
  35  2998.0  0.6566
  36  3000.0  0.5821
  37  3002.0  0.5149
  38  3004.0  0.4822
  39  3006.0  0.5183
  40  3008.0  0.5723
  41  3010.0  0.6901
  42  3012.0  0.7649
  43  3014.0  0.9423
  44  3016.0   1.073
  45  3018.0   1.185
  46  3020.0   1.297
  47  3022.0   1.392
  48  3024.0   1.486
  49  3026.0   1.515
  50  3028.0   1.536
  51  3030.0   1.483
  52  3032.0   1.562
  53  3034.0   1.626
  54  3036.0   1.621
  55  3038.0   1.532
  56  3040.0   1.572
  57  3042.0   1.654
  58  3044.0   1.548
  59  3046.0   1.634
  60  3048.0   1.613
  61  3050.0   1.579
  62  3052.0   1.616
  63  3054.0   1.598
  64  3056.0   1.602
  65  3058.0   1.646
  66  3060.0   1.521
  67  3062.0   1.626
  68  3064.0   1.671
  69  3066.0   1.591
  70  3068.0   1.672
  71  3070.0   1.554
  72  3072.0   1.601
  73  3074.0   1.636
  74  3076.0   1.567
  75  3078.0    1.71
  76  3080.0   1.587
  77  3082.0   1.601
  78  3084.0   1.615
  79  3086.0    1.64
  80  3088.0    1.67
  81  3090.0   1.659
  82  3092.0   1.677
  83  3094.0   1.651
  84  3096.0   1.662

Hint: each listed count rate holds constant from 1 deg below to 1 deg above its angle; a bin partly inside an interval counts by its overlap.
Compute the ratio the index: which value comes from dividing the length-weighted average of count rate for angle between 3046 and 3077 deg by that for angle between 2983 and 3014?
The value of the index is 1.87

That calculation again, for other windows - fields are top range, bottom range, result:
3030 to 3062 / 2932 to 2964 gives 1.11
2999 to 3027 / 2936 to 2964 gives 0.64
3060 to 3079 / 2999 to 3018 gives 2.29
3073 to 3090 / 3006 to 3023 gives 1.69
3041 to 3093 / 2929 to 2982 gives 1.13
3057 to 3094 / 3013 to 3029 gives 1.25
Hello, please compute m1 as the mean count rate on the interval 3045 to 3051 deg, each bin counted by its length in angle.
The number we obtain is 1.61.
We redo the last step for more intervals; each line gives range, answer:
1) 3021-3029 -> 1.48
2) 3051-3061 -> 1.6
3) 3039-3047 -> 1.6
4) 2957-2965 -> 1.49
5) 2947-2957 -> 1.47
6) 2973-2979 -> 1.43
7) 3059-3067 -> 1.6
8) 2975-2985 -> 1.43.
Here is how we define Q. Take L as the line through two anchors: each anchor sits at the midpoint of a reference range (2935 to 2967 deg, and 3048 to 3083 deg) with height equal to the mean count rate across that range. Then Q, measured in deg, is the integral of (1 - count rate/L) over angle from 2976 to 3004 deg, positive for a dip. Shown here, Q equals 7.9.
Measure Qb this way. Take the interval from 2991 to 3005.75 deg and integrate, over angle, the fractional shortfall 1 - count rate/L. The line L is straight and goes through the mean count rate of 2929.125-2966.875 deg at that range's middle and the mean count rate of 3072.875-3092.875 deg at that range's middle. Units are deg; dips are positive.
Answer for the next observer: 7.9 deg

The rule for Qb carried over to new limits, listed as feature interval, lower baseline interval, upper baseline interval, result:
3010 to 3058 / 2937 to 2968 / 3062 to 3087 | 3.8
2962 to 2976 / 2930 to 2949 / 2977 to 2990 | -0.5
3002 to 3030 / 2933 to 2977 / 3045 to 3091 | 9.2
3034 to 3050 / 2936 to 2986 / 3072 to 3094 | -0.3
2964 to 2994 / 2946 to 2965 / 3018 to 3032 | 2.3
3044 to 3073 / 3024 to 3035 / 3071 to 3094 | -0.3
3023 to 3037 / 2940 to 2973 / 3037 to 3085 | 0.1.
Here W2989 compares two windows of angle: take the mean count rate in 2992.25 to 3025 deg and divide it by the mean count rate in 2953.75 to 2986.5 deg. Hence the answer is 0.6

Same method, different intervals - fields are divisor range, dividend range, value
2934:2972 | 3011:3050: 0.99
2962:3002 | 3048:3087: 1.31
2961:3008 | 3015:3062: 1.33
